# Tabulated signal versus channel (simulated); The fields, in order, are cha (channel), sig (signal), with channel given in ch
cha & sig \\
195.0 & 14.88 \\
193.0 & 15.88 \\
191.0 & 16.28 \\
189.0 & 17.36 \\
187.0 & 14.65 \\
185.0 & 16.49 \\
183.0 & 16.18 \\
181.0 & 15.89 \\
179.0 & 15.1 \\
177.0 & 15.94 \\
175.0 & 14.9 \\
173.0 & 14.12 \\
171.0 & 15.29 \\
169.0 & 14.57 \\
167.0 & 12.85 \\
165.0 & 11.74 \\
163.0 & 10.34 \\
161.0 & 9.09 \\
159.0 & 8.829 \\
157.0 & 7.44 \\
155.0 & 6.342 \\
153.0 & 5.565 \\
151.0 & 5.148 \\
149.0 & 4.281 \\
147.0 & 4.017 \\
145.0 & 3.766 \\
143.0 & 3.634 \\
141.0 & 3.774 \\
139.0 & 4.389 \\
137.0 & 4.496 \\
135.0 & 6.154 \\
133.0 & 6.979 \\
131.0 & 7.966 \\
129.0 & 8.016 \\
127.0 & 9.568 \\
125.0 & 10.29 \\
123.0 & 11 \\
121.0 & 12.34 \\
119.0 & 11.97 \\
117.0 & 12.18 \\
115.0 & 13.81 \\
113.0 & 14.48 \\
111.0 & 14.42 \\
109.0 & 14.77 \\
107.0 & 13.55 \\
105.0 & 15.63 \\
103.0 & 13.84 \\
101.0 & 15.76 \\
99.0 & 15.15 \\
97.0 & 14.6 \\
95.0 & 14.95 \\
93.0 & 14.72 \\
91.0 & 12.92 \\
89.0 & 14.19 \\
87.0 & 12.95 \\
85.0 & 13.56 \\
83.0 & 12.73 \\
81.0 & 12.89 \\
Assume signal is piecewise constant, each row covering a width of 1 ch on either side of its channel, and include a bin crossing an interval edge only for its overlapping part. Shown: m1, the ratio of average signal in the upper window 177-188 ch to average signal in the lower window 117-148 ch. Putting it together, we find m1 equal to 2.12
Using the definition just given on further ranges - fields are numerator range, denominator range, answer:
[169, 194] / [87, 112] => 1.08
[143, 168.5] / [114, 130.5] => 0.67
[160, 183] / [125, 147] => 2.29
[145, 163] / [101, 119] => 0.46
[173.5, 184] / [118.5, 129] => 1.45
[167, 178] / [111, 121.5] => 1.13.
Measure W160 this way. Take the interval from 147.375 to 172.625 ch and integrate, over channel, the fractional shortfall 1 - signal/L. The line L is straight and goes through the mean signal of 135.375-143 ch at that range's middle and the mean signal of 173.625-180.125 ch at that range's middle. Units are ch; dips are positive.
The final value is 3.5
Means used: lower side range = 4.3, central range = 9.28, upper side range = 15.3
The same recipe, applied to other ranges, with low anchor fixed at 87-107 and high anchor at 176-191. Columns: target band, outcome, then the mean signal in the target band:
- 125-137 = 5.9 ch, 7.68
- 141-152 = 8.0 ch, 4.13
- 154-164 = 4.6 ch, 8.41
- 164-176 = 1.4 ch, 13.9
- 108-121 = 1.1 ch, 13.5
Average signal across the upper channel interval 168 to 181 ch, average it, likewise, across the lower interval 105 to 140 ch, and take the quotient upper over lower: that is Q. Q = 1.43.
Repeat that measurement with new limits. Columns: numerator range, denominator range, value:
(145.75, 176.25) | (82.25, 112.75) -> 0.68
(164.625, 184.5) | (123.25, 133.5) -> 1.68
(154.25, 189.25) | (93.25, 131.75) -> 1.02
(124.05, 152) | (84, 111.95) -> 0.41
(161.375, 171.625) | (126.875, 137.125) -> 1.75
